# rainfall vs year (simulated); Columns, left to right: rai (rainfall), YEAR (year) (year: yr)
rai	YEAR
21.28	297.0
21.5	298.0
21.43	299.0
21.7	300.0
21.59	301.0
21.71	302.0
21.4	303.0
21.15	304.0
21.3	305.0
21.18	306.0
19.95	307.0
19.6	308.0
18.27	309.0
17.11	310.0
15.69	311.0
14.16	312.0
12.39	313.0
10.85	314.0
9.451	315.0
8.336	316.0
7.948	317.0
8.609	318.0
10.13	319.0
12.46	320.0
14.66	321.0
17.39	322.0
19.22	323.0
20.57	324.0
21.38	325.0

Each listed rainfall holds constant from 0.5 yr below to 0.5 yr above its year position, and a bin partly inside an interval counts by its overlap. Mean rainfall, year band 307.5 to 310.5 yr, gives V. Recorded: 18.3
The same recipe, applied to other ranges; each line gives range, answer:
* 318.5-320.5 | 11.3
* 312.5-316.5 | 10.3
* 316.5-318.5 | 8.28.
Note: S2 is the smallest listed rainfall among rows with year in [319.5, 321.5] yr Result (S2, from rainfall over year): 12.46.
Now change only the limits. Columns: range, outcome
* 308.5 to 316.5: 8.336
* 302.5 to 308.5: 19.6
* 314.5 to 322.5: 7.948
